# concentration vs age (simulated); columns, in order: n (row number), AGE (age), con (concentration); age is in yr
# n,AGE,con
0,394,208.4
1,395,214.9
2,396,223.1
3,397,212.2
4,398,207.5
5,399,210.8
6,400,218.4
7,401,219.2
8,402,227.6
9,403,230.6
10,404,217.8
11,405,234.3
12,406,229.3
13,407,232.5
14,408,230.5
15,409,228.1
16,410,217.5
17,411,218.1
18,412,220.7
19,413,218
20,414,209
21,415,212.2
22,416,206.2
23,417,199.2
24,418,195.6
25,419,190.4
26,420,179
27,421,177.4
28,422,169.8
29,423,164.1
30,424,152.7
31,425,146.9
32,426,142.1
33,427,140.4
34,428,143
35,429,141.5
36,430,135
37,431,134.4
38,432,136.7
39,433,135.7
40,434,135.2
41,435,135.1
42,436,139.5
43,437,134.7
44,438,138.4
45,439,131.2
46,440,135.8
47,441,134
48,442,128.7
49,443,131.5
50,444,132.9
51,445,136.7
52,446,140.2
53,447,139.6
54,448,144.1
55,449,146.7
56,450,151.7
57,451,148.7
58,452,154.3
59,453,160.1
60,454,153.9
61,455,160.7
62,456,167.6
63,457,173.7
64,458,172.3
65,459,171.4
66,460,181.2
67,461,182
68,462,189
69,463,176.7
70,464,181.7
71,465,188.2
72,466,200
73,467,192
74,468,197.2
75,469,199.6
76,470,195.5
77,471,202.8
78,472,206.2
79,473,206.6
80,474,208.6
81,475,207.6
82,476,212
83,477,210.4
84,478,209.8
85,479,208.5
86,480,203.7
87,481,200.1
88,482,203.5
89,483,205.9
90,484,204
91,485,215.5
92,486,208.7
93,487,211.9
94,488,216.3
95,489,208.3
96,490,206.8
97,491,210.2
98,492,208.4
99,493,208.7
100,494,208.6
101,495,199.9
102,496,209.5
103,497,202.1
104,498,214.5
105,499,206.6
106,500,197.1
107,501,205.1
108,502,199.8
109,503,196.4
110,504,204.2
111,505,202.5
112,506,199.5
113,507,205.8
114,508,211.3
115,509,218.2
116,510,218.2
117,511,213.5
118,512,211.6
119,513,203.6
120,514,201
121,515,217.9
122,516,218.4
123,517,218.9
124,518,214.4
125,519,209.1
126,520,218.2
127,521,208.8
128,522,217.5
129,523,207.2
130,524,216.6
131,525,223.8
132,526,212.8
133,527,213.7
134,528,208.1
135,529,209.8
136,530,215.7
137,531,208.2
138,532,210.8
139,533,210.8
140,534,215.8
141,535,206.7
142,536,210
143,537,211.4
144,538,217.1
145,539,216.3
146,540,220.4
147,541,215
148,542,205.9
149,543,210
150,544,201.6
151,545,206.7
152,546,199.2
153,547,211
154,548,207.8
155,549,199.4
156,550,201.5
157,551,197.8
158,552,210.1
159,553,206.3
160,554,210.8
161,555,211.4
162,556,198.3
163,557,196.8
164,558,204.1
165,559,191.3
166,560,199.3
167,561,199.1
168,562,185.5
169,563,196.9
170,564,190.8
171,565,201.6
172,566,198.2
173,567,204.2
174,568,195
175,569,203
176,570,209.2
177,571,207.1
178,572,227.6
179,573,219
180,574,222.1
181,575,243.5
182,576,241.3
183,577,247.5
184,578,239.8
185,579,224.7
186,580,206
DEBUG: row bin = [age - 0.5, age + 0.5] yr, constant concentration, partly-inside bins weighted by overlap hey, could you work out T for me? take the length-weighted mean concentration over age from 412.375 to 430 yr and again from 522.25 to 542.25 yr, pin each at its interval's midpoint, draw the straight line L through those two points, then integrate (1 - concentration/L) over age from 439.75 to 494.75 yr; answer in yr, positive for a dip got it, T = 2.3 yr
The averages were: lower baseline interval 175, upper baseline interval 213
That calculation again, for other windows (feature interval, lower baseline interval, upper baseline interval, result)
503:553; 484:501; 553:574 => -1.2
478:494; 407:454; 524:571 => -2.2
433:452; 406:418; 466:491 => 6.6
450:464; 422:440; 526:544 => -0.8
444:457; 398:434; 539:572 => 2.9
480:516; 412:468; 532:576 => -4.4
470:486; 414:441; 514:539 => -1.8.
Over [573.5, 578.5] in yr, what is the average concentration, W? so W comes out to 239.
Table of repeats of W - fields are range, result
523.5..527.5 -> 217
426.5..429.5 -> 142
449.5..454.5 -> 154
